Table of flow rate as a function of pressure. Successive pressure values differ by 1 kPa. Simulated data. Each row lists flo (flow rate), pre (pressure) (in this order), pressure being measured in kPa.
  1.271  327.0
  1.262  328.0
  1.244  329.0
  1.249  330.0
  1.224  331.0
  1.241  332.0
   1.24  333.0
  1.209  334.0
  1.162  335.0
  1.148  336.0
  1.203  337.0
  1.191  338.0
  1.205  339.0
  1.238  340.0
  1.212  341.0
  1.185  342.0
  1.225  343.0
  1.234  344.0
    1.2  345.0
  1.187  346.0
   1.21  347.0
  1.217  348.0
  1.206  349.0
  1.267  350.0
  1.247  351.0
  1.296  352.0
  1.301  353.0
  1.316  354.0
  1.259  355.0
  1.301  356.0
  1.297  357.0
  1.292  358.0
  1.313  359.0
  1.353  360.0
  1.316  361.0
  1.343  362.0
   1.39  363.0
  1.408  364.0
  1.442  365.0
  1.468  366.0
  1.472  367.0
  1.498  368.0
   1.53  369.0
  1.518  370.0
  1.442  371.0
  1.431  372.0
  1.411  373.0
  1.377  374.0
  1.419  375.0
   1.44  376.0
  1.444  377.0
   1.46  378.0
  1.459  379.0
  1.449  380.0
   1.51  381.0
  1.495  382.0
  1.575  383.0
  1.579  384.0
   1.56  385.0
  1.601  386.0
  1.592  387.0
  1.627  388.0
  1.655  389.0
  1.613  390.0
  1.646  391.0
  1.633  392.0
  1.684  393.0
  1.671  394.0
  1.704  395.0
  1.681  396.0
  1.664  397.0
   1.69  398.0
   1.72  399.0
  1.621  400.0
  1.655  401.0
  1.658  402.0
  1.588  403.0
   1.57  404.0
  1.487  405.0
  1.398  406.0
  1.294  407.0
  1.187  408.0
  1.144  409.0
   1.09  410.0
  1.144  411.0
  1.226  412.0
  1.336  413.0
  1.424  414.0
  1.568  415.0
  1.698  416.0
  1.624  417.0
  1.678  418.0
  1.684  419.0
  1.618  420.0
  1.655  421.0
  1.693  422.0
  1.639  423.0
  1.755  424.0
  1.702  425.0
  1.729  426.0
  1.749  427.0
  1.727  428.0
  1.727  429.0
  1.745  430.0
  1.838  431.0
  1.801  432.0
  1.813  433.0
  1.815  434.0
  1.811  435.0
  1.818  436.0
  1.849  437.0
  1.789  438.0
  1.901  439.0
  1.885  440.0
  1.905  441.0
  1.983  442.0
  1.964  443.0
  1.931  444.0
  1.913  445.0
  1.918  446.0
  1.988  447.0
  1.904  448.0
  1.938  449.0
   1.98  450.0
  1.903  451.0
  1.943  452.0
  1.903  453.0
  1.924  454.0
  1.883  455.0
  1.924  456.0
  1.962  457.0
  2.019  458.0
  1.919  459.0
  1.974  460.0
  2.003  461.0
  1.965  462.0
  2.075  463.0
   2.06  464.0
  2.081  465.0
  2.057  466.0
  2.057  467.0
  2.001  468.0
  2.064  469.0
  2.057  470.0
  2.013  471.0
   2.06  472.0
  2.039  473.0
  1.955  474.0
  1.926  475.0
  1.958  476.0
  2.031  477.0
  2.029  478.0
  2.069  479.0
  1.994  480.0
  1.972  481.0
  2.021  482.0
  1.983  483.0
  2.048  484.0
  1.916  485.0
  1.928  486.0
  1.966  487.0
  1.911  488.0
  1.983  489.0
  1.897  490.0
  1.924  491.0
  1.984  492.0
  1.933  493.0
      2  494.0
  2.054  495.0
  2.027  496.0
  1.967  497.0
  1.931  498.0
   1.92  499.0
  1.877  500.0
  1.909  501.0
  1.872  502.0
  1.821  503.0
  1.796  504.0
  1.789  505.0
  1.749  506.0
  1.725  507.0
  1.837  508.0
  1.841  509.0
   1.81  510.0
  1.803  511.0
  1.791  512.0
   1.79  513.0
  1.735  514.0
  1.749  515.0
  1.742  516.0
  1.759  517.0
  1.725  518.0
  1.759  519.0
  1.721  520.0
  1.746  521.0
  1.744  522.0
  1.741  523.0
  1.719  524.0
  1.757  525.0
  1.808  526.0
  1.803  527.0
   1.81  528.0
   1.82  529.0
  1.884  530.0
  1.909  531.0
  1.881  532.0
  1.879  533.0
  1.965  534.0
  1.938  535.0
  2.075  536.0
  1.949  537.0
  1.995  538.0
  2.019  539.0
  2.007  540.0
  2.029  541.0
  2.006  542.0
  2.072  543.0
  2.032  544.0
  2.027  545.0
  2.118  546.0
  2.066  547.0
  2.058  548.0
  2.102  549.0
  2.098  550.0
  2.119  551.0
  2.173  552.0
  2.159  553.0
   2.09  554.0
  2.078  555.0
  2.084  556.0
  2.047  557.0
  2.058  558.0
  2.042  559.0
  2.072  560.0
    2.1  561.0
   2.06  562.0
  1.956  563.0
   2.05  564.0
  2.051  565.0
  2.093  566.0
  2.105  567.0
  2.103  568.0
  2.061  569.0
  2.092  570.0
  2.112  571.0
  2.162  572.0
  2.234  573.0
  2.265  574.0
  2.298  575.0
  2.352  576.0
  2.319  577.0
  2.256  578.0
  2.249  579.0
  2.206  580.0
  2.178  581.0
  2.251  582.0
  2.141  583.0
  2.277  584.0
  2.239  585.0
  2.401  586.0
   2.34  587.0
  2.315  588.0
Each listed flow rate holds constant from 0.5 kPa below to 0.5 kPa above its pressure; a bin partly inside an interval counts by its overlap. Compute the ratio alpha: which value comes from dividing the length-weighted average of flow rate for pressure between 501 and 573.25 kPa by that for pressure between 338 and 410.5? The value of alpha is 1.4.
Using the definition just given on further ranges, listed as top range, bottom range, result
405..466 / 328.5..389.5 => 1.30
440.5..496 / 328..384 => 1.49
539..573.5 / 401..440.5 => 1.29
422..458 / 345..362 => 1.46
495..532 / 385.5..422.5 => 1.17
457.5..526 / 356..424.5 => 1.27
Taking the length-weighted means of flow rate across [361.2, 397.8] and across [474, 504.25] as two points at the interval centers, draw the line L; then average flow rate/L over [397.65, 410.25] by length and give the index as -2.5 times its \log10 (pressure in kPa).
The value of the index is 0.10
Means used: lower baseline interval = 1.52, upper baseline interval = 1.96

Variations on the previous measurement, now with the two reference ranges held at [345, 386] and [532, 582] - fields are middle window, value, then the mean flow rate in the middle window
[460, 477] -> -0.15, 2.02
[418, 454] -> -0.11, 1.83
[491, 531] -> 0.05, 1.83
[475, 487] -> -0.10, 1.99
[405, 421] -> 0.11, 1.42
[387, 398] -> -0.12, 1.66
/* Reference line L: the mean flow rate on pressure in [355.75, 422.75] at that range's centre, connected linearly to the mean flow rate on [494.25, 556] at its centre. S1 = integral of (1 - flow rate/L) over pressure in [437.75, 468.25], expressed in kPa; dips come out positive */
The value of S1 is -4.8 kPa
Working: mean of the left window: 1.5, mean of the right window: 1.91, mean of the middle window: 1.96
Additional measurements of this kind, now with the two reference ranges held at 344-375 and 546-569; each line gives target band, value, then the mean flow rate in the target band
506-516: 0.65 kPa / 1.78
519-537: 1.23 kPa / 1.84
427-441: -1.64 kPa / 1.81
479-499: -1.61 kPa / 1.97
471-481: -1.29 kPa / 2.01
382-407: -2.34 kPa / 1.61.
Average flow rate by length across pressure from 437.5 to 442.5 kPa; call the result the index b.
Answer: 1.89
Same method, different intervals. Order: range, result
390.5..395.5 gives 1.67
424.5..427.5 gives 1.73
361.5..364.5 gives 1.38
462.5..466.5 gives 2.07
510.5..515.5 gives 1.77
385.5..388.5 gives 1.61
